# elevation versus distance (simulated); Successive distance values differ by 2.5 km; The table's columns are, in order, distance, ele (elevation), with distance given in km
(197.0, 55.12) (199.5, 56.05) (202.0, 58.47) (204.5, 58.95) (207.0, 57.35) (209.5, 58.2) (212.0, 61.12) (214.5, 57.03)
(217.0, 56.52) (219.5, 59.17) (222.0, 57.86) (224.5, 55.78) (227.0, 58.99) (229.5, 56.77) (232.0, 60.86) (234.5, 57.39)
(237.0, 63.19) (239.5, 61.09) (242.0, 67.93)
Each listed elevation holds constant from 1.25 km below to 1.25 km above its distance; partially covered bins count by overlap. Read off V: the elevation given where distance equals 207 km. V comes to 57.35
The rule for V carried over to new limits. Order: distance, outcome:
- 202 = 58.47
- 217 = 56.52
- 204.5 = 58.95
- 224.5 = 55.78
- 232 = 60.86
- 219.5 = 59.17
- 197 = 55.12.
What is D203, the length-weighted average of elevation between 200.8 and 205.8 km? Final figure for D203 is 58.7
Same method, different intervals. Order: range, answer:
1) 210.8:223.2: 58.3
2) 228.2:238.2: 59.5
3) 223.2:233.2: 58.1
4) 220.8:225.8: 56.8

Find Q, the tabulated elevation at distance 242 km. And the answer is 67.93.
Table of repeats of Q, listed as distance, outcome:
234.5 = 57.39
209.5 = 58.2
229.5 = 56.77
